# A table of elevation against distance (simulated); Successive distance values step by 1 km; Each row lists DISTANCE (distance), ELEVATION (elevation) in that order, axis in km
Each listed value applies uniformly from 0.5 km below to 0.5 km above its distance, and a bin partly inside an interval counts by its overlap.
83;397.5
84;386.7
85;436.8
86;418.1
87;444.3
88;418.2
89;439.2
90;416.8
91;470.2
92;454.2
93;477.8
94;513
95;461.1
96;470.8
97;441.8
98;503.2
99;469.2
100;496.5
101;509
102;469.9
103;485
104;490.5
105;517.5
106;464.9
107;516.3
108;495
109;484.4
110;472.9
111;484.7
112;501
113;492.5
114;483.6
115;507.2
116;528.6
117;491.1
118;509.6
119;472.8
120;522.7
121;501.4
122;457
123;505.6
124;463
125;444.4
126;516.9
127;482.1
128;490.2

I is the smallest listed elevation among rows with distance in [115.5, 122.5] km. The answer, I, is 457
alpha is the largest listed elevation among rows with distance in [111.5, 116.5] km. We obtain 528.6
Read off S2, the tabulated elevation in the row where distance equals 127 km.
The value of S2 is 482.1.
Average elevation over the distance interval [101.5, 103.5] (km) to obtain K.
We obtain 477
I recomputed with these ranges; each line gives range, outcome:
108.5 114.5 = 472.9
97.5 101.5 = 469.2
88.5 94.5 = 416.8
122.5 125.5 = 444.4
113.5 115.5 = 483.6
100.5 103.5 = 469.9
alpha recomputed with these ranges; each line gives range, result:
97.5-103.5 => 509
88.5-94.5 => 513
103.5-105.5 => 517.5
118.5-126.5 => 522.7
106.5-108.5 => 516.3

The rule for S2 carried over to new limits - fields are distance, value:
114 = 483.6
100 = 496.5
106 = 464.9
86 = 418.1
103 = 485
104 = 490.5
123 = 505.6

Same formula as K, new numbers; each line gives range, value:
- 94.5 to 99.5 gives 469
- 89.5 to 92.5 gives 447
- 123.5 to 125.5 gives 454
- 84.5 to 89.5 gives 431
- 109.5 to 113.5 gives 488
